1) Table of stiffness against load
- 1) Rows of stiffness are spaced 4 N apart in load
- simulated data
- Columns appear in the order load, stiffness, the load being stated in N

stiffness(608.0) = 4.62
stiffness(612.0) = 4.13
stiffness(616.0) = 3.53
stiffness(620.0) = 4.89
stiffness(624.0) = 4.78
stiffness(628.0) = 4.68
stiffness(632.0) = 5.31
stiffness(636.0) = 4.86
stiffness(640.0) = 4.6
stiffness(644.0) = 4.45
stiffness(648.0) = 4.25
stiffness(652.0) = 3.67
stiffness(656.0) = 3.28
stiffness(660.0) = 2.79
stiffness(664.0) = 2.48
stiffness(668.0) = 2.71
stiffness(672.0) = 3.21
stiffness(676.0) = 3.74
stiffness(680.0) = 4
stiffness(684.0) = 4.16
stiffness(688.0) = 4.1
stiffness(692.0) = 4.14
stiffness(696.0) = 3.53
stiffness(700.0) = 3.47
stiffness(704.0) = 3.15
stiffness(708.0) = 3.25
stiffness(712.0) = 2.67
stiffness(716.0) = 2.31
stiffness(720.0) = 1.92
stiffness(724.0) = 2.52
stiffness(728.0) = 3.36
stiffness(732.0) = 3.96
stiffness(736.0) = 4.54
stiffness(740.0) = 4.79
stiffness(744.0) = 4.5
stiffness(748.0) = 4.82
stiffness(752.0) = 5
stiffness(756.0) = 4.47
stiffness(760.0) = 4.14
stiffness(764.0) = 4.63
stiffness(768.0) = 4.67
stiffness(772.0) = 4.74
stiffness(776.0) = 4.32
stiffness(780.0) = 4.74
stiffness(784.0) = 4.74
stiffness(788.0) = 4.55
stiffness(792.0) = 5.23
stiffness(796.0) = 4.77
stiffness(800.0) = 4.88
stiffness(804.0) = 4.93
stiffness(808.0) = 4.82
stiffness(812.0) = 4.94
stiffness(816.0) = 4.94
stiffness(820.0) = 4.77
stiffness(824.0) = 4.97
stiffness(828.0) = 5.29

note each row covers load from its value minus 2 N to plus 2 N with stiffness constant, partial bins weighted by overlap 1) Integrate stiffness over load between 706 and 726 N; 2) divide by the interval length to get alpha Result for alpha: 2.53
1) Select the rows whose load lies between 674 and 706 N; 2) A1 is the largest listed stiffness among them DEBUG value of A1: 4.16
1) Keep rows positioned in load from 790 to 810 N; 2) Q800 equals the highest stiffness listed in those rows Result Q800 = 5.23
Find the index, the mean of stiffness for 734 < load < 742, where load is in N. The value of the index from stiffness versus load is 4.67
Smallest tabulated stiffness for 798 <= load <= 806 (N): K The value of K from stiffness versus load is 4.88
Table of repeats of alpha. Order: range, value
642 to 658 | 3.91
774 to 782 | 4.53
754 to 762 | 4.3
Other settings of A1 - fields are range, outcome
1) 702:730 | 3.36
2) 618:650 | 5.31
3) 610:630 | 4.89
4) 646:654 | 4.25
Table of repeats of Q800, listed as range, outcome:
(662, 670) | 2.71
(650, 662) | 3.67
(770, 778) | 4.74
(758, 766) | 4.63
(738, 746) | 4.79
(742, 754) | 5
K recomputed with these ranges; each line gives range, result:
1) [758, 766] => 4.14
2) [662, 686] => 2.48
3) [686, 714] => 2.67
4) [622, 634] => 4.68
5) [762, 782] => 4.32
